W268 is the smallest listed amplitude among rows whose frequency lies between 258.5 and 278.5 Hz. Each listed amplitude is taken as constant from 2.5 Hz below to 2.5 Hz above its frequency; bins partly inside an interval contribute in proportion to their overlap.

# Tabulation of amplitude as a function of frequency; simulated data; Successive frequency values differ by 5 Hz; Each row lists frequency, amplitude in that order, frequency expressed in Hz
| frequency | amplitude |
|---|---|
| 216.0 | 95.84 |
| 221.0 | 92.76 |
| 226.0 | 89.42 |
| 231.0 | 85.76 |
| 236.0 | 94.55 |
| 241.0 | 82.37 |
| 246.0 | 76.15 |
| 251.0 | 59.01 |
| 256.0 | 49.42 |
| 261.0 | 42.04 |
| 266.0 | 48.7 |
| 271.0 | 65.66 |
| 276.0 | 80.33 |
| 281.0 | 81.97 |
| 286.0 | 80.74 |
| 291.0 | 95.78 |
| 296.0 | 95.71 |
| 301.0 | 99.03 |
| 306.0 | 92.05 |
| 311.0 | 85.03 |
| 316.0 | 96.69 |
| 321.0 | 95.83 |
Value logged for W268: 42.04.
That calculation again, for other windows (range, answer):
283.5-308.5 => 80.74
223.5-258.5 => 49.42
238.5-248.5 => 76.15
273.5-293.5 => 80.33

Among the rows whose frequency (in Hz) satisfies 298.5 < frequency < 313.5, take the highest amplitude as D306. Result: 99.03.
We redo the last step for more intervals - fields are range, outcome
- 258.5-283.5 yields 81.97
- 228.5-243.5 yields 94.55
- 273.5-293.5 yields 95.78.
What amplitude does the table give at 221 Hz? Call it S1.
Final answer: 92.76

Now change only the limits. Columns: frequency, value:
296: 95.71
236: 94.55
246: 76.15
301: 99.03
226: 89.42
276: 80.33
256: 49.42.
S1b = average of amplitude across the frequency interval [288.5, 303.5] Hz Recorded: 96.8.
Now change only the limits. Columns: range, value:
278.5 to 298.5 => 88.5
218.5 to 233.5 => 89.3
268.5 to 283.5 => 76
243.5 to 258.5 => 61.5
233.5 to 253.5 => 78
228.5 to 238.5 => 90.2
